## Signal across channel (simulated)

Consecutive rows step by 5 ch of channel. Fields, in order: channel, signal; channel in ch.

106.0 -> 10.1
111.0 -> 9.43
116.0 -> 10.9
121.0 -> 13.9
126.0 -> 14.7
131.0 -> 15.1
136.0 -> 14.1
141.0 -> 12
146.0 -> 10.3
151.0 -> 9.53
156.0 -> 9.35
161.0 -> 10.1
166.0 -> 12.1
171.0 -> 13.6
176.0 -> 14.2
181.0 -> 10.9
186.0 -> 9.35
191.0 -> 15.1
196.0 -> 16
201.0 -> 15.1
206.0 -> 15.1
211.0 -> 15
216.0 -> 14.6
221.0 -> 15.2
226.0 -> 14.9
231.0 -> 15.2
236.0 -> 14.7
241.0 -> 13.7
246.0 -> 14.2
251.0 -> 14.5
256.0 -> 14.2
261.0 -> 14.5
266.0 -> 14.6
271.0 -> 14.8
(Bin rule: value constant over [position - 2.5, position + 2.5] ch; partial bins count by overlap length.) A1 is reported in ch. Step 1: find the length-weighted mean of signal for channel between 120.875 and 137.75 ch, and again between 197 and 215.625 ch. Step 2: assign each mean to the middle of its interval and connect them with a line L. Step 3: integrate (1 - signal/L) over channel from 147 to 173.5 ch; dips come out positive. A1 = 6.94 ch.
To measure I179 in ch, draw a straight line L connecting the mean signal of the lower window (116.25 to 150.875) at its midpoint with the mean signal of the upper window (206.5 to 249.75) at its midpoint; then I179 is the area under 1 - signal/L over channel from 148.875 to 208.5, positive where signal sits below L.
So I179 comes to 5.4 ch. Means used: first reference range 12.9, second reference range 14.7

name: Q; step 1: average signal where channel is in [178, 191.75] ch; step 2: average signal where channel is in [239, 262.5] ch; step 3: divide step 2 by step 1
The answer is 1.2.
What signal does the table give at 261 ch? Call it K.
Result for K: 14.5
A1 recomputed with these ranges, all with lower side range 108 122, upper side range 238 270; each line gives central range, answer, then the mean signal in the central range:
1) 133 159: 1.5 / 11.1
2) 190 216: -4.1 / 15.2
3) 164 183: -0.5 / 12.8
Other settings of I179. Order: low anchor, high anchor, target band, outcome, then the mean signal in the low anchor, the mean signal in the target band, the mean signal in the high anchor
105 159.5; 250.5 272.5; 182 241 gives -4.3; 11.8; 14.4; 14.5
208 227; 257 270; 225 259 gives 0.6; 14.9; 14.5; 14.5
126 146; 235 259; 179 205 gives 0.8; 13.4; 13.4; 14.2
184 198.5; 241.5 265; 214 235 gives -1.5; 13.6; 15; 14.3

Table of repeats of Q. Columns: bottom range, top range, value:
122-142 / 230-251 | 1.02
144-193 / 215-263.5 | 1.27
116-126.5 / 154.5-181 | 0.89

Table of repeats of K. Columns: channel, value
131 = 15.1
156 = 9.35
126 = 14.7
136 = 14.1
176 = 14.2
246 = 14.2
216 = 14.6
